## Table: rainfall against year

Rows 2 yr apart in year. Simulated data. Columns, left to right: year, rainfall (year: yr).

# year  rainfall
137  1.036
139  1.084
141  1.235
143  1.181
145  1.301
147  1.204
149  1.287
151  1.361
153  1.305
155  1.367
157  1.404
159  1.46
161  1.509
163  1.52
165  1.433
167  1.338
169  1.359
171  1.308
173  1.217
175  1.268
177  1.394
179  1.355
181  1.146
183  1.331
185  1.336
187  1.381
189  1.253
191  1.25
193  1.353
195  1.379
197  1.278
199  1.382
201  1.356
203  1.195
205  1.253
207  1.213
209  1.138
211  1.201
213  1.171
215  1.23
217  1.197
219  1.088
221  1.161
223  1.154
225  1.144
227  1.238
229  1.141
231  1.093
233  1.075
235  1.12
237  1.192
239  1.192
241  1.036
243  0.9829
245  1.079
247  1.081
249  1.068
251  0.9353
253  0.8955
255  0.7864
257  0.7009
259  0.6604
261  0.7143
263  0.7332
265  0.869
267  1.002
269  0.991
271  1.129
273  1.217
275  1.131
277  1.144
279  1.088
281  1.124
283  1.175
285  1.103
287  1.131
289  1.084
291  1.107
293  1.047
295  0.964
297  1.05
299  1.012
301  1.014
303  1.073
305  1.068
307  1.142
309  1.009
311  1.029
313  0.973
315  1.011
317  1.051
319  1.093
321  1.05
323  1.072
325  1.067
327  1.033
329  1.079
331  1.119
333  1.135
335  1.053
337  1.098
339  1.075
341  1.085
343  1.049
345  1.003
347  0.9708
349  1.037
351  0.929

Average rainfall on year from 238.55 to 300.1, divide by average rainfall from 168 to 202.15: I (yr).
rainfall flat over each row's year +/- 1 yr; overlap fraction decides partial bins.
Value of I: 0.77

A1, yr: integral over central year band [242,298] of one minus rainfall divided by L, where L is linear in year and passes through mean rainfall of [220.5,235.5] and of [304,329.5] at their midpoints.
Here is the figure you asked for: 5.0 yr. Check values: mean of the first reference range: 1.14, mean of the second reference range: 1.05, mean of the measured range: 1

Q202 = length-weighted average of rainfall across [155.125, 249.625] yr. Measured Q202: 1.25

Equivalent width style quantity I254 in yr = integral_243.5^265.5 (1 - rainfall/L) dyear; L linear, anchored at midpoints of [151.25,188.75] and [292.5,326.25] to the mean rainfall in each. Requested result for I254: 5.64 yr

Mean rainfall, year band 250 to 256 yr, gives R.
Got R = 0.872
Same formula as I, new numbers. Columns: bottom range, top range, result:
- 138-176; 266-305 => 0.82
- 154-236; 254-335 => 0.81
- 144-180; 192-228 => 0.91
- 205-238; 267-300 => 0.94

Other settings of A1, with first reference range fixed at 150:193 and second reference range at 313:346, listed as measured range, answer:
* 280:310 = 1.4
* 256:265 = 3.5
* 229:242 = 1.2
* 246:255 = 1.7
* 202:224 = 1.6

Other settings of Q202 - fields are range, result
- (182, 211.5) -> 1.29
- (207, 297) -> 1.06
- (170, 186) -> 1.29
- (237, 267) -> 0.922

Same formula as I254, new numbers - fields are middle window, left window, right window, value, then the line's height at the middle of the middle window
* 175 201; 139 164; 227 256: -2.1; 1.22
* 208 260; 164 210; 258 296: 4.1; 1.16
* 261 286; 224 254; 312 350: 0.7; 1.07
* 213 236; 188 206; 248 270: -1.1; 1.1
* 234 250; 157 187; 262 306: 1.0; 1.17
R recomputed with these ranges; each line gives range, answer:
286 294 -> 1.09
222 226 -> 1.15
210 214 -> 1.19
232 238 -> 1.13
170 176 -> 1.26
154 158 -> 1.39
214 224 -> 1.17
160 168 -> 1.45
